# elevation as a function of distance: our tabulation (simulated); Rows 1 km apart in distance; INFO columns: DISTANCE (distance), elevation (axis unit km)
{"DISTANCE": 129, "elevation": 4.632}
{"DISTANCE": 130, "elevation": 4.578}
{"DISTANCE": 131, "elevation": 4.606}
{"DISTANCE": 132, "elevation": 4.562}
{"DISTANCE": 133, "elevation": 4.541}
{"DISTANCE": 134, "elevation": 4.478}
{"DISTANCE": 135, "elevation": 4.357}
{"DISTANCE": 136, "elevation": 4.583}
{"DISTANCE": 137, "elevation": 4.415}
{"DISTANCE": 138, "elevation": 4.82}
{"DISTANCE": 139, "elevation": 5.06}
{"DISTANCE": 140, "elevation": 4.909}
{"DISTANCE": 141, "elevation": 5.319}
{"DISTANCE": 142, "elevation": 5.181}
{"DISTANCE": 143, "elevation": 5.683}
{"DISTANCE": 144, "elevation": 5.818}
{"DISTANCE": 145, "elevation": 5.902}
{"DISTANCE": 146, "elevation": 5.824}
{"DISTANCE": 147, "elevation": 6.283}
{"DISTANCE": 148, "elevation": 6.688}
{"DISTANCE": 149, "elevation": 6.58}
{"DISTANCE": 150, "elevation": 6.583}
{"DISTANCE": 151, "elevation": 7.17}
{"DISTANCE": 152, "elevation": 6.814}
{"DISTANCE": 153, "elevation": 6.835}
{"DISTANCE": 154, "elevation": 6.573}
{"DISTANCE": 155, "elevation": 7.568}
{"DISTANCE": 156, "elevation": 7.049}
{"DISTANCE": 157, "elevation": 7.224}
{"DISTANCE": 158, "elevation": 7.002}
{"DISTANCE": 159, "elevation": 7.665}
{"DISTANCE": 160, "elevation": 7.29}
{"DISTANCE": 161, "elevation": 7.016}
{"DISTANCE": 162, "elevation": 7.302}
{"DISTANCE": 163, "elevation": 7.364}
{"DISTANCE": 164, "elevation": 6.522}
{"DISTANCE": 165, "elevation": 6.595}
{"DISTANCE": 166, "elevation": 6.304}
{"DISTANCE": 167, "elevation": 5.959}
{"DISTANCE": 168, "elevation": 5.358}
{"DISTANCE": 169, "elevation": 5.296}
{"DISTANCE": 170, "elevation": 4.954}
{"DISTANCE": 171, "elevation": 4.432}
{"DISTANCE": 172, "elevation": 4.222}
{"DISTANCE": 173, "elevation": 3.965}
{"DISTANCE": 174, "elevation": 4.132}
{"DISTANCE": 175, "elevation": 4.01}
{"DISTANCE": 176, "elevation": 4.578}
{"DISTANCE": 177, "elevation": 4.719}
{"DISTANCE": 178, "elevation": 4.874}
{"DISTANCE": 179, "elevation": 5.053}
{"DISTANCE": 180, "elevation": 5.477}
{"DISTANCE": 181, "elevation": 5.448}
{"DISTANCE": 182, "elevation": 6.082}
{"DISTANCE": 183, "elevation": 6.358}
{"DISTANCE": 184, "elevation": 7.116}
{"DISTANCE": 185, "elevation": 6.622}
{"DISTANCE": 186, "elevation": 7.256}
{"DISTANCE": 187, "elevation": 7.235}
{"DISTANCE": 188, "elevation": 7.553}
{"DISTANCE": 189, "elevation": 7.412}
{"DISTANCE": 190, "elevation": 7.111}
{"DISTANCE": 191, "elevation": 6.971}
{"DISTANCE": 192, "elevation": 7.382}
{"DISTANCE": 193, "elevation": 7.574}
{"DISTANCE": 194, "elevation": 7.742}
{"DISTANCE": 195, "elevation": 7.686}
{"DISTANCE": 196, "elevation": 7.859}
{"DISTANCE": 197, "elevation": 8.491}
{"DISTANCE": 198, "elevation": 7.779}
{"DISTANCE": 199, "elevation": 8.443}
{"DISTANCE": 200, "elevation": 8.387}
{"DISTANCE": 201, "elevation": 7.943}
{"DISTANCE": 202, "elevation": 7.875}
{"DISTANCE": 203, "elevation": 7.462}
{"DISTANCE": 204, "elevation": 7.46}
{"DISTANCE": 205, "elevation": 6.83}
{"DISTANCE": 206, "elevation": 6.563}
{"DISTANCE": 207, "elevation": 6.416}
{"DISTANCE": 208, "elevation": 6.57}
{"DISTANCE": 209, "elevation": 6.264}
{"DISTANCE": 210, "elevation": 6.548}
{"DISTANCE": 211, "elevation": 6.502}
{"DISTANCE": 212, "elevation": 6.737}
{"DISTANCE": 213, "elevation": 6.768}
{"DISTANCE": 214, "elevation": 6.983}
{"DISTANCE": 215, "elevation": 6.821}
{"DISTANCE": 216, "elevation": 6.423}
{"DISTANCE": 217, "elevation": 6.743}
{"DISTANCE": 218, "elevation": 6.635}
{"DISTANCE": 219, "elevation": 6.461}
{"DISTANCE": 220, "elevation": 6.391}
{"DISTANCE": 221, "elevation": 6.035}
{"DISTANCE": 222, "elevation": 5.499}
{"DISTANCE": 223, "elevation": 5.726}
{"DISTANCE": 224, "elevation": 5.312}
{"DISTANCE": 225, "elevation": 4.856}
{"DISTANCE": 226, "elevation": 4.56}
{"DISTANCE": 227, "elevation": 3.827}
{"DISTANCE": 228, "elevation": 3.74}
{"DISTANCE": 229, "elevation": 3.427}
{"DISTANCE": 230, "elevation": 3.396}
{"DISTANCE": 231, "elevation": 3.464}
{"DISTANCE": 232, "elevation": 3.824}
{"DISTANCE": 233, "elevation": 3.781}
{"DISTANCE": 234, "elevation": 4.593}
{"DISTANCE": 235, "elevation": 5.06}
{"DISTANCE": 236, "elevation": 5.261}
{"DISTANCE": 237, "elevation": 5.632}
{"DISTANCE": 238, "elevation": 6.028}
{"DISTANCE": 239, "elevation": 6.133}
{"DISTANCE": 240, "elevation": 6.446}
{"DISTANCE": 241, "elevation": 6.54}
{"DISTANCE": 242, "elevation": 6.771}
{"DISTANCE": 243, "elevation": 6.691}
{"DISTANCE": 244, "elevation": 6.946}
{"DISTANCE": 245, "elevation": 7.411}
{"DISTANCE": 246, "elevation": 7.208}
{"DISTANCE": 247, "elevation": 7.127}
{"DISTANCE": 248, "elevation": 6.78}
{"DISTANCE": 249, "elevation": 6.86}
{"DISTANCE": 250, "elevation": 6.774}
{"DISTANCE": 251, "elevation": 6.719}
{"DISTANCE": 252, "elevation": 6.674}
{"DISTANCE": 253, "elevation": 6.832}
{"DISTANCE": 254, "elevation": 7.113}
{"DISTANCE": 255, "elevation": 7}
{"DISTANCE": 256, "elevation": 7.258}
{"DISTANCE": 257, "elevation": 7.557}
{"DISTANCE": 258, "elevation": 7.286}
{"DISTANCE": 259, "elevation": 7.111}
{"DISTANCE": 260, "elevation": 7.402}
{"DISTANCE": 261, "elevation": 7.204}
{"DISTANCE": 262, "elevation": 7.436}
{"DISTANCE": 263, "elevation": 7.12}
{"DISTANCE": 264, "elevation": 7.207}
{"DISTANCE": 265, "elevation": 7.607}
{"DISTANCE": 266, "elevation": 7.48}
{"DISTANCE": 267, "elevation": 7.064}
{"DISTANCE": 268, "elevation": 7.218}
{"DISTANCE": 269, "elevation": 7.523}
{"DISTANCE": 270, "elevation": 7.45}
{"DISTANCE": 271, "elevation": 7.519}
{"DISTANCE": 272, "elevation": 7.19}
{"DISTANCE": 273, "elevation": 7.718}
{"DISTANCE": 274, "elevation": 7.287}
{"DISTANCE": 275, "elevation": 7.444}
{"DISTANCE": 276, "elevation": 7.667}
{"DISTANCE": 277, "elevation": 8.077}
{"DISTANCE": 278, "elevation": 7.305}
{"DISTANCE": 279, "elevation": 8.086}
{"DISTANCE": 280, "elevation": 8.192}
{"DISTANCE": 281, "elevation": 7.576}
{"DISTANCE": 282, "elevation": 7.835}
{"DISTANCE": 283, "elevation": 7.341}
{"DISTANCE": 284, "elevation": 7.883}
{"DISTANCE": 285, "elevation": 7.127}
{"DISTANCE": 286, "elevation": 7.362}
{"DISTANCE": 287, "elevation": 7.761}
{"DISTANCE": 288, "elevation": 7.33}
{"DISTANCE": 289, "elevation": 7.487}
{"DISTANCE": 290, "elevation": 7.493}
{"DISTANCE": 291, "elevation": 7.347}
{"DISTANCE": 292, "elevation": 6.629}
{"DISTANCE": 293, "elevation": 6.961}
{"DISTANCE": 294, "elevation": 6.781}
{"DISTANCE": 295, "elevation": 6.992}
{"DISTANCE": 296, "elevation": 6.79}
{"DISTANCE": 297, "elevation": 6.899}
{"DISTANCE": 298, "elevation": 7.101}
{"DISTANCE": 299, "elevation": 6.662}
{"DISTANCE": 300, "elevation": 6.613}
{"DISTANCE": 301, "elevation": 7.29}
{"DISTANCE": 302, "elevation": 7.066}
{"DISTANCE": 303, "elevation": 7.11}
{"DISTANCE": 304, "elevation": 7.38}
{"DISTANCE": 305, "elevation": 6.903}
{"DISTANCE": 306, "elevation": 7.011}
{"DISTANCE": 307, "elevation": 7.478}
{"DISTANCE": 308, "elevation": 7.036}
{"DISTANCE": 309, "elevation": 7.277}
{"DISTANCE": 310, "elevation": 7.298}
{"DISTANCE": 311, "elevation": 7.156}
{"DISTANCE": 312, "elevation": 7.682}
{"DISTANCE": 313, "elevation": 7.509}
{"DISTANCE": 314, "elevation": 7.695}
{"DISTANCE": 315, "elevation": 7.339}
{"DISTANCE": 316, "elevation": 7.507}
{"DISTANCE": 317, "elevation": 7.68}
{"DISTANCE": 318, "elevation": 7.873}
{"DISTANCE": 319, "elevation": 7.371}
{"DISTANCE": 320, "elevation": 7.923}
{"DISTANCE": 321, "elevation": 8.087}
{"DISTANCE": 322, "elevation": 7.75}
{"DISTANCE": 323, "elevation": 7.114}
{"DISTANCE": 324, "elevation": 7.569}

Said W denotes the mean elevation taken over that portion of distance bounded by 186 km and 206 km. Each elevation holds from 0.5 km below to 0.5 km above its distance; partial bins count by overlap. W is 7.61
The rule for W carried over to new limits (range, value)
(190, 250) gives 6.34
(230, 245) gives 5.5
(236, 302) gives 7.14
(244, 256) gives 6.97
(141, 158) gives 6.47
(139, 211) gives 6.48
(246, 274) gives 7.2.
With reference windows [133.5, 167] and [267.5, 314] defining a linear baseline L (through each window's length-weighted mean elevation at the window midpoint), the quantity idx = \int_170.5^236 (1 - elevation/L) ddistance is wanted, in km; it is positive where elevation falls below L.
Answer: 5.33 km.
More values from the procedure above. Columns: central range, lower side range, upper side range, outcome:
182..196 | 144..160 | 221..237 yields -3.8 km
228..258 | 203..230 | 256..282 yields 3.3 km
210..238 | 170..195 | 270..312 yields 4.7 km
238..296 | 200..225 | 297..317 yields -2.1 km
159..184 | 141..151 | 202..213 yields 2.9 km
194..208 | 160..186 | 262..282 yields -3.2 km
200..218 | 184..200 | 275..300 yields 1.5 km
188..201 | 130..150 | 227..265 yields -4.5 km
